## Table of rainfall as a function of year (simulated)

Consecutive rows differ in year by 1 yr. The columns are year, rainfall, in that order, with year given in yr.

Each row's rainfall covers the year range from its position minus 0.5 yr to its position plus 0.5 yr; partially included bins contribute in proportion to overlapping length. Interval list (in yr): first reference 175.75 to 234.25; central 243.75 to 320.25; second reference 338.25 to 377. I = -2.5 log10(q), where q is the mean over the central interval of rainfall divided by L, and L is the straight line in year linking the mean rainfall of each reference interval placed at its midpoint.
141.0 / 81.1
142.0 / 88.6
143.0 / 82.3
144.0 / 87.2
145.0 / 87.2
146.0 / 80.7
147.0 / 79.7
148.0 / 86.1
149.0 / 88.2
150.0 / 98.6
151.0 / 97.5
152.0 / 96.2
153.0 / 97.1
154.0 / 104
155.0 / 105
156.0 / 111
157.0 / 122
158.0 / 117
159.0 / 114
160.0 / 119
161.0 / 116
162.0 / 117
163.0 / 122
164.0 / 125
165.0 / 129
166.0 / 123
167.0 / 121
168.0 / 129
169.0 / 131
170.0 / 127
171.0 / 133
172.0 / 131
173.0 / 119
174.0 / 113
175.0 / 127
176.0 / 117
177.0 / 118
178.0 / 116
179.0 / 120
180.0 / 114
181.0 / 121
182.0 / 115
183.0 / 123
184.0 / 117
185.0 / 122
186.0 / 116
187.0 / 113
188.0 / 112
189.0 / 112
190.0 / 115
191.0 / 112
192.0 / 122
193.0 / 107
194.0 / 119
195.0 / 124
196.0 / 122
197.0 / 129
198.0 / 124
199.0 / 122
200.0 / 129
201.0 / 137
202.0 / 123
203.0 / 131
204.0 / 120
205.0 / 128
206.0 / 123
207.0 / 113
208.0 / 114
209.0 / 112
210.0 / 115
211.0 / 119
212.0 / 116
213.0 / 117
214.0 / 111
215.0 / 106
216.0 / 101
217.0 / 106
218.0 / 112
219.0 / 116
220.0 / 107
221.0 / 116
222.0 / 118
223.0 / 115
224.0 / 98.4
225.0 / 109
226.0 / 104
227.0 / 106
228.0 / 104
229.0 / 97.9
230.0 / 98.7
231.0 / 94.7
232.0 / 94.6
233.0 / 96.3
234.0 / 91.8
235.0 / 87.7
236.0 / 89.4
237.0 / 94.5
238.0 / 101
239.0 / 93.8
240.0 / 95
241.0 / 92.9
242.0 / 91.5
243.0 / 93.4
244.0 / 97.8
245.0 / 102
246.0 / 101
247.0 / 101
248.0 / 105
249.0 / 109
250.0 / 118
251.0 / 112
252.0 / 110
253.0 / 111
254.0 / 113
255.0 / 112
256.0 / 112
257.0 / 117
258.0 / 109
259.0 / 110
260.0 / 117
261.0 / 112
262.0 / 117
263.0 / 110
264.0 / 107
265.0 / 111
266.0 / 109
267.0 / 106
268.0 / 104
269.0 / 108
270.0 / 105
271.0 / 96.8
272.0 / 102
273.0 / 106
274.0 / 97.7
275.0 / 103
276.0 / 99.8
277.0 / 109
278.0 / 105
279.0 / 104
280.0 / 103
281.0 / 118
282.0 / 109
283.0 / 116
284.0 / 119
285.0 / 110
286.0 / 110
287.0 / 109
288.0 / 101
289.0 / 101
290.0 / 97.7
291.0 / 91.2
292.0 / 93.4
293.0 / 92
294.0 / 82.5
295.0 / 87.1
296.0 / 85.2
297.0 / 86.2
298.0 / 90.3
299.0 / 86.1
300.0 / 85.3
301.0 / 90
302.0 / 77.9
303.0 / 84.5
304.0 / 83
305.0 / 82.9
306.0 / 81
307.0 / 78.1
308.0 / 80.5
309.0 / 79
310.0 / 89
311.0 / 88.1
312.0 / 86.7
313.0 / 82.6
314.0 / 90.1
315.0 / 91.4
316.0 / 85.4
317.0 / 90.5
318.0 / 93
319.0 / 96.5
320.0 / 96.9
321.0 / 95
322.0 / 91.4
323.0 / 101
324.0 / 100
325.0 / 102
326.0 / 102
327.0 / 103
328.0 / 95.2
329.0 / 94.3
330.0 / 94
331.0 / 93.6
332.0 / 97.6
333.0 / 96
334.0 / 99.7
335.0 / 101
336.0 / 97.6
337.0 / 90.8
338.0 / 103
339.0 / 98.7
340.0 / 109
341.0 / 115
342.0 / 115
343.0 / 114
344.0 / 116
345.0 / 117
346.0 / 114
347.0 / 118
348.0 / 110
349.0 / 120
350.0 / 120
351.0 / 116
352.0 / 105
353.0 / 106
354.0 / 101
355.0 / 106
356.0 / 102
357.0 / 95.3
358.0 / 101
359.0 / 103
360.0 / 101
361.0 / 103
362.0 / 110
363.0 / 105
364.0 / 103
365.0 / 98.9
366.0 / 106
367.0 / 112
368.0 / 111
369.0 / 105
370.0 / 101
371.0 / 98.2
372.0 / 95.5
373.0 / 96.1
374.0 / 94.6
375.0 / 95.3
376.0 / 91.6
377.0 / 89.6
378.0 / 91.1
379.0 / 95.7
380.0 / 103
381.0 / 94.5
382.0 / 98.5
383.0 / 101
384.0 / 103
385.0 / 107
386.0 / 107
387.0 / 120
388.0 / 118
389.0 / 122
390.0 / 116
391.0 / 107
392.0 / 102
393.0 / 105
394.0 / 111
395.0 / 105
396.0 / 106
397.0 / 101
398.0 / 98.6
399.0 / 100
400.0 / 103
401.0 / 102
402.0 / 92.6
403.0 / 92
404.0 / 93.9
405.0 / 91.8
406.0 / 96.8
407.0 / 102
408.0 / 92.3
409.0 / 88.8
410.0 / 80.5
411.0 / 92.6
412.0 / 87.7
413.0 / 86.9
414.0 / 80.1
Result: 0.11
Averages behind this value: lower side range 114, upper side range 106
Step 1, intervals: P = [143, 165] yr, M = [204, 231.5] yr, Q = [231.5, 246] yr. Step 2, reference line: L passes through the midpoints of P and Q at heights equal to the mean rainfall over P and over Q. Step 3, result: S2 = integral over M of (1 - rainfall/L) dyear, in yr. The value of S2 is -3.9 yr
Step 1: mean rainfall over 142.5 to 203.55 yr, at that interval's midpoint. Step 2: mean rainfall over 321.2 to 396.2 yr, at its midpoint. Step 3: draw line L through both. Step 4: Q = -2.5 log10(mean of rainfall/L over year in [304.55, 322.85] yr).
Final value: 0.21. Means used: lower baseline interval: 115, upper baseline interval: 104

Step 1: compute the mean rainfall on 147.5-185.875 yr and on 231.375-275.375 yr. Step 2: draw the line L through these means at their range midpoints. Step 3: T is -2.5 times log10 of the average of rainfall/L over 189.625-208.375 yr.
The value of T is -0.10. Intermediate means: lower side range 116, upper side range 104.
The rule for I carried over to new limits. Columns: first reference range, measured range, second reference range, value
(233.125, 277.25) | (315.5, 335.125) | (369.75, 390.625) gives 0.072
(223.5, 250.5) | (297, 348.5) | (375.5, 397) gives 0.073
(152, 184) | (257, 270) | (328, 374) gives 0.013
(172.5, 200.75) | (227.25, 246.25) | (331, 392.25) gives 0.196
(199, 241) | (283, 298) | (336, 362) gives 0.109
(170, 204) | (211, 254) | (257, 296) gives 0.089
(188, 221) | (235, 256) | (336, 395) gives 0.124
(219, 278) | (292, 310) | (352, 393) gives 0.222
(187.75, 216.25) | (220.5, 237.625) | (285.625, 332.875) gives 0.111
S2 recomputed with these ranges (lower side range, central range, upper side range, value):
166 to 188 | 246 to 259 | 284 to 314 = -1.1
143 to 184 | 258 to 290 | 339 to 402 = 0.3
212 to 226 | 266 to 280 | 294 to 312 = -1.5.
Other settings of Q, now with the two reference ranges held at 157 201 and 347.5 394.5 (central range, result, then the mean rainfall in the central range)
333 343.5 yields 0.032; 104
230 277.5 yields 0.104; 104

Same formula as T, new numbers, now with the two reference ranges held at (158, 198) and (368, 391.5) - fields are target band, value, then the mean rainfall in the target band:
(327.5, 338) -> 0.109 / 96.3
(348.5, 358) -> -0.029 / 108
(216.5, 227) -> 0.060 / 110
